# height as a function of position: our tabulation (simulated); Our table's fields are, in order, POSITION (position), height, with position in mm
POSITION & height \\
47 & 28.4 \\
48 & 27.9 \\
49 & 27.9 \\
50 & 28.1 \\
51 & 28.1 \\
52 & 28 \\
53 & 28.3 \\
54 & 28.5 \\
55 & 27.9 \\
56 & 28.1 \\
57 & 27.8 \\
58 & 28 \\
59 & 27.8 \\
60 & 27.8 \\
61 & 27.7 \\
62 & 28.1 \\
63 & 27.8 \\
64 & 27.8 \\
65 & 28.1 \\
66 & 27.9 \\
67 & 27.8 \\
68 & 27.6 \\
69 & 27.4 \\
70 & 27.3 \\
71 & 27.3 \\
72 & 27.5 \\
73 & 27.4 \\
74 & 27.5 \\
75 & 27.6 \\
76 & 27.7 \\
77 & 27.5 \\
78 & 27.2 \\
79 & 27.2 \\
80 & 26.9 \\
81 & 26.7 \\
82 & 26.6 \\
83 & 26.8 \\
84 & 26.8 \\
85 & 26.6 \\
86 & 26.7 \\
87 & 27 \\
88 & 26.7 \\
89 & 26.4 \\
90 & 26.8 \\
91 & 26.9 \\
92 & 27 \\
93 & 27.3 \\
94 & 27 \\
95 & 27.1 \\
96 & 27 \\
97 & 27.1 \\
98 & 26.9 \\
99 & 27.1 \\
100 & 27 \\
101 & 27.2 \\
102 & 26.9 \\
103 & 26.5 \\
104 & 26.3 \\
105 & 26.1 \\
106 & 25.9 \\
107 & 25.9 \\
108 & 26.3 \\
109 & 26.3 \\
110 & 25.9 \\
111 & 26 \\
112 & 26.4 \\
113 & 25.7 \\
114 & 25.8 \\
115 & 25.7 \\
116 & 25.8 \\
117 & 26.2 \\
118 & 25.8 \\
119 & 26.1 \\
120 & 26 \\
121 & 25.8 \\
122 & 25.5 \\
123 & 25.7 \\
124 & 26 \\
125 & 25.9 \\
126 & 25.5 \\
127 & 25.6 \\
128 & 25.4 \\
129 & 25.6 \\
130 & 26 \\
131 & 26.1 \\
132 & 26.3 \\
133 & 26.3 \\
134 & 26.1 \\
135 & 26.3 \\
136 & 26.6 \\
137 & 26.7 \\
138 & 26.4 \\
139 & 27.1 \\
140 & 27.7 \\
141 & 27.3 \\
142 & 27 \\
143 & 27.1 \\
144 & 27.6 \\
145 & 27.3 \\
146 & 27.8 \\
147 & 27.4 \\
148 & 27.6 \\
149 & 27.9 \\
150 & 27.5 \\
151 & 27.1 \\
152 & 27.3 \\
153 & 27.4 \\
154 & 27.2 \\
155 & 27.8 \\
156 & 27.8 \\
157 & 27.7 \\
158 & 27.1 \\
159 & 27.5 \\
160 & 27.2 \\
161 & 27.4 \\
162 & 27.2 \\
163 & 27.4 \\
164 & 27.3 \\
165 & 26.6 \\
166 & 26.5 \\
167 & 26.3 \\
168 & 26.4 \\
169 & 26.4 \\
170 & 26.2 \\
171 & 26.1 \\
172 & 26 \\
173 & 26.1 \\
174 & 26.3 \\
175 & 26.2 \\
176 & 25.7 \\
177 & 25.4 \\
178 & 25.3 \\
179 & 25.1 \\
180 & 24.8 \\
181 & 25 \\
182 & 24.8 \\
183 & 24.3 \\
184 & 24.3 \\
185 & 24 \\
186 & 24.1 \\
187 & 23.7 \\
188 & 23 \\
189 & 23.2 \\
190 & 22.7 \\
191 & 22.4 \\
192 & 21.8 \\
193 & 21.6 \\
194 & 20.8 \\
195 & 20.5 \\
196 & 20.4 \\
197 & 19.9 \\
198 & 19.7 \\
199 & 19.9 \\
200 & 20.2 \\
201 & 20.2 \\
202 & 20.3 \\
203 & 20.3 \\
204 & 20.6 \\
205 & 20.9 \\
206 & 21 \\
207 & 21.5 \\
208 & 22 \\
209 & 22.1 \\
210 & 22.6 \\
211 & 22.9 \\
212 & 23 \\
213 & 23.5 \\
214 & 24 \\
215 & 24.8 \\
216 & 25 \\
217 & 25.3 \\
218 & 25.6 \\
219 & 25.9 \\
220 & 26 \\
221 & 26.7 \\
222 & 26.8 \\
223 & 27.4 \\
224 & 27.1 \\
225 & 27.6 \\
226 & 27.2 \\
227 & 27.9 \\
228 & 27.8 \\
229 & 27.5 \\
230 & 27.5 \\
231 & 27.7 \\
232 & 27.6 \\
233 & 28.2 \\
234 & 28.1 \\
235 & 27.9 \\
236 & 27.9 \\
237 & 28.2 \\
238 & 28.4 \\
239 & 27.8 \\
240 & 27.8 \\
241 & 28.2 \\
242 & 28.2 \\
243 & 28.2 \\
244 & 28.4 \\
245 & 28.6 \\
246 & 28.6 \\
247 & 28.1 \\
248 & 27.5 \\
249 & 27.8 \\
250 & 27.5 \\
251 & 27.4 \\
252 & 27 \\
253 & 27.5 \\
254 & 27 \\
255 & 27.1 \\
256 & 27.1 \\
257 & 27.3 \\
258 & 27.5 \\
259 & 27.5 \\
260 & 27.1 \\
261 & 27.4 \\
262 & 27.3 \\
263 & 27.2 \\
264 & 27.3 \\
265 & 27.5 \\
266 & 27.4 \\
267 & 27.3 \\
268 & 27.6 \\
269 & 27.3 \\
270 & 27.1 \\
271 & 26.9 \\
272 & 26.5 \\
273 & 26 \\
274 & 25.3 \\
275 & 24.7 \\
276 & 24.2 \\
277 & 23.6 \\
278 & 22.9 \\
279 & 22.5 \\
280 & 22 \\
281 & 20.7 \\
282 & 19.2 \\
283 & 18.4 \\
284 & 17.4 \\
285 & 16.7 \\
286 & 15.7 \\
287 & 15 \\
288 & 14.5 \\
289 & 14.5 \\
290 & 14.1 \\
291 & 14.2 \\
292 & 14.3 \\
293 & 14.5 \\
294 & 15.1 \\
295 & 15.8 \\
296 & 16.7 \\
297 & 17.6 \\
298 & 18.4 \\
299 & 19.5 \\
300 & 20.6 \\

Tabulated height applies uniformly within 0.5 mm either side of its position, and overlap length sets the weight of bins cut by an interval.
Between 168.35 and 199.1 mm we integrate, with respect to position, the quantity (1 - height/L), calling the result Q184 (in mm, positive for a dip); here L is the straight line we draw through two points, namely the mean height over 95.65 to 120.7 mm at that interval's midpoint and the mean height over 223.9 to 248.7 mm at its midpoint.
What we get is 3.9 mm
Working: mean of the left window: 26.3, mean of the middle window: 23.8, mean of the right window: 27.9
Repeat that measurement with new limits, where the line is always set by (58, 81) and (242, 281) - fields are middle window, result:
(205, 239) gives 1.33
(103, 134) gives 1.59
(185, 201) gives 3.18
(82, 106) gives 0.57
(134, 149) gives 0.06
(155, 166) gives -0.07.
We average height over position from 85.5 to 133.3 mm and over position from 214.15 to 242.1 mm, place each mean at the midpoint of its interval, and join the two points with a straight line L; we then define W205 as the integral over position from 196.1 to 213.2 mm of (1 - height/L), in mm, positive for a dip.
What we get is 3.7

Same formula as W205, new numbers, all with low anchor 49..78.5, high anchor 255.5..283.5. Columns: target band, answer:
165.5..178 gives 0.2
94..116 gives 0.7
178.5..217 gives 5.6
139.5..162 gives -0.5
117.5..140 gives 0.8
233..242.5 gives -0.8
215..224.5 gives 0.0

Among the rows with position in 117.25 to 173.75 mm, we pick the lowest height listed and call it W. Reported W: 25.4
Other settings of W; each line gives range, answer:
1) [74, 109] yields 25.9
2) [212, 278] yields 22.9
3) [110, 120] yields 25.7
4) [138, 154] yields 26.4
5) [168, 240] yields 19.7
